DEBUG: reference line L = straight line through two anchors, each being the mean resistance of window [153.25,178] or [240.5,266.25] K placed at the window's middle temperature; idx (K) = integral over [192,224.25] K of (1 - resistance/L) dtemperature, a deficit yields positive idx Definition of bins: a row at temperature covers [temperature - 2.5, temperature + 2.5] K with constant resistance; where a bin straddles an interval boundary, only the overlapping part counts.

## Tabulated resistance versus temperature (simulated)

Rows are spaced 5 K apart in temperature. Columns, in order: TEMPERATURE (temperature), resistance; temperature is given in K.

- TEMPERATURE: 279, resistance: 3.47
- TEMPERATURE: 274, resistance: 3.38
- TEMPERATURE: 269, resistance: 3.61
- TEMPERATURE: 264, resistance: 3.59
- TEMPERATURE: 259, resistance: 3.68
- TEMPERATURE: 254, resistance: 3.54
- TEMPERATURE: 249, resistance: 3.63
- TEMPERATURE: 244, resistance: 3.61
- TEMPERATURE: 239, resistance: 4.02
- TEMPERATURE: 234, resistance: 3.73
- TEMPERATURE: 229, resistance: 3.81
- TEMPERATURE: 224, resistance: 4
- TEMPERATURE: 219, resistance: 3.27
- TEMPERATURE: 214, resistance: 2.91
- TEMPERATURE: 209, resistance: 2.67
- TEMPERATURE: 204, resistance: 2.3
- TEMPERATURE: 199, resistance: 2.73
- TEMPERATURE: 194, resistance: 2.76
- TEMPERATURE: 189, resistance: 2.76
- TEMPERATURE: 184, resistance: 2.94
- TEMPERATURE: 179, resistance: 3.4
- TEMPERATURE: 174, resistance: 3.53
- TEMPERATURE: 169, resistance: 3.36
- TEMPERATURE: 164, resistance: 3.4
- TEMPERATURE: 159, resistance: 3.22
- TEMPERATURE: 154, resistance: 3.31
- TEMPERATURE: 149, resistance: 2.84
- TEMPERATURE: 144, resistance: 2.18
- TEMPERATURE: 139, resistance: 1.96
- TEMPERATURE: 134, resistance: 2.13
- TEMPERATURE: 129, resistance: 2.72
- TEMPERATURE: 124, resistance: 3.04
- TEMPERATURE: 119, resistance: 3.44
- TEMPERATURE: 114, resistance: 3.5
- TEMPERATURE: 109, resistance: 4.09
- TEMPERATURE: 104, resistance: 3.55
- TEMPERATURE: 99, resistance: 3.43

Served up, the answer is 5.7 K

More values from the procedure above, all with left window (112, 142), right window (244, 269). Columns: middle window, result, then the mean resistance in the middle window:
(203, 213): 2.2 K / 2.58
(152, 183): -3.2 K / 3.35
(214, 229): -0.7 K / 3.54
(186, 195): 1.2 K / 2.77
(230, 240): -1.1 K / 3.84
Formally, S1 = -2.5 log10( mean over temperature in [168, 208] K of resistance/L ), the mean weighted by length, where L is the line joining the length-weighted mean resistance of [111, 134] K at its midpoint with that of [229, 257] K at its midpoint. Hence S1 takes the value 0.16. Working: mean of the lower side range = 3.08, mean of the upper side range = 3.71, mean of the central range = 2.95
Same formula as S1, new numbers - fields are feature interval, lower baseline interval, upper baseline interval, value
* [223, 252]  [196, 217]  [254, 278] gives -0.21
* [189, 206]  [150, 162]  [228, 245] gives 0.32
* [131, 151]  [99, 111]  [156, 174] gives 0.47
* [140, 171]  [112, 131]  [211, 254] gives 0.11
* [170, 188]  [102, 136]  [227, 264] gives 0.06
